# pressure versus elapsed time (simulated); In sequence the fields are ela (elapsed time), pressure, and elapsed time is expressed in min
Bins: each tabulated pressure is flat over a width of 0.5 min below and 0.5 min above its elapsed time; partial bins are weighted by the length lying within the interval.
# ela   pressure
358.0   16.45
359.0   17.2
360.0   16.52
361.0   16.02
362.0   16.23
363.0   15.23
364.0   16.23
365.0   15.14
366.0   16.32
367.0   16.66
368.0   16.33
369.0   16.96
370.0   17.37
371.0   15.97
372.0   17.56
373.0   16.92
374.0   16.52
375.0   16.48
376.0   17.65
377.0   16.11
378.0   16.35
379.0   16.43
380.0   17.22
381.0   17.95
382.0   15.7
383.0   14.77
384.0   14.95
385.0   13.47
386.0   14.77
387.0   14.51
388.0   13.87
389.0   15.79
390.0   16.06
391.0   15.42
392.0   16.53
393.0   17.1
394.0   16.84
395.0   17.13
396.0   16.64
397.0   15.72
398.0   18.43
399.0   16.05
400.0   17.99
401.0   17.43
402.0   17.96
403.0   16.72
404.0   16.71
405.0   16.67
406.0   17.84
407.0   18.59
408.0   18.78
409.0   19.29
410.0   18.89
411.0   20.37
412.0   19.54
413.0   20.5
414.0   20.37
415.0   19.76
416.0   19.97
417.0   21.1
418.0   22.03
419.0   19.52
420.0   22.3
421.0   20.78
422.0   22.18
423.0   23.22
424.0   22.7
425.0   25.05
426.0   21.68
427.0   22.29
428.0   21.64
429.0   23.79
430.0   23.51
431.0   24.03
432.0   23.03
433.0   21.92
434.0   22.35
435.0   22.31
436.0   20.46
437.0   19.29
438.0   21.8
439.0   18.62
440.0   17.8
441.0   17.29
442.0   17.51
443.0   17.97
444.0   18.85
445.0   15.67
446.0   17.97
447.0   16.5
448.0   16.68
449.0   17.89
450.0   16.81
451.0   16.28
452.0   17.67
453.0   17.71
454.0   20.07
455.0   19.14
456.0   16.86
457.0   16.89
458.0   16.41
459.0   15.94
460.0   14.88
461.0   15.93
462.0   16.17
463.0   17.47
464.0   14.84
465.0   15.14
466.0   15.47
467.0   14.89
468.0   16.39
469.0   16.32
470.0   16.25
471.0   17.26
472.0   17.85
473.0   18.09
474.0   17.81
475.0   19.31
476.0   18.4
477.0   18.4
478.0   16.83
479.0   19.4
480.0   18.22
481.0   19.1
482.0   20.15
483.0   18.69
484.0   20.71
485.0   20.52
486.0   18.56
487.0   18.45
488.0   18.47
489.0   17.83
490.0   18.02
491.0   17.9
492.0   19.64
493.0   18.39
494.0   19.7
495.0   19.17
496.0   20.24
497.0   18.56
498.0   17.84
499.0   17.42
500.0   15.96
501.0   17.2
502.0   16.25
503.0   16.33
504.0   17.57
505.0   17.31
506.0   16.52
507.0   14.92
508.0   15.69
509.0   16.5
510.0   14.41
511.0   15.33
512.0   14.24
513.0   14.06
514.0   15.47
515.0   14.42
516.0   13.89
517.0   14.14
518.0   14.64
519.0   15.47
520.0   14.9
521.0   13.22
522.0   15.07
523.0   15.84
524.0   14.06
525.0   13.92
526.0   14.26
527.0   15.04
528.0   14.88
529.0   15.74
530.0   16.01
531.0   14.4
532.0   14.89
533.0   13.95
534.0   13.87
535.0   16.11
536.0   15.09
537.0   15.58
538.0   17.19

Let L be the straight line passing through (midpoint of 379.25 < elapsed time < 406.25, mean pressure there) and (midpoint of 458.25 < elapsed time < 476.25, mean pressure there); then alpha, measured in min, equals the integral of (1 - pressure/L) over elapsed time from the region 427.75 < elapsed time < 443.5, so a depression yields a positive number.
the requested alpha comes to -4.2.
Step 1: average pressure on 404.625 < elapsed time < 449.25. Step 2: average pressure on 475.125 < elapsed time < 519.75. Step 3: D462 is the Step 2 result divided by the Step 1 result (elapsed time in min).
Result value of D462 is 0.85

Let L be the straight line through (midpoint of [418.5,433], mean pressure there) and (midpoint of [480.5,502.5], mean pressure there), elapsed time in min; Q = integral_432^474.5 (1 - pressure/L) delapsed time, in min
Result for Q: 6.6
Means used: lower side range 22.5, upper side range 18.6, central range 17.7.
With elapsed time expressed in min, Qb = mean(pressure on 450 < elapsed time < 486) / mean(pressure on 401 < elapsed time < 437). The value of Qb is 0.8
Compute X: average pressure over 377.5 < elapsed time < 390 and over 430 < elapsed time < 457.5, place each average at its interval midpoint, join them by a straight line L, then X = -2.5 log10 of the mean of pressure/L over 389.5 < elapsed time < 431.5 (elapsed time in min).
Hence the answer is -0.14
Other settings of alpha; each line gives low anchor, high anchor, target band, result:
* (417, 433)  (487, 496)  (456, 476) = 3.6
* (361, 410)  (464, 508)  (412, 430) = -5.0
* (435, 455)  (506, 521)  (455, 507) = -3.8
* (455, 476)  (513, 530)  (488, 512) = -2.9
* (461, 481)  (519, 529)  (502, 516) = -0.2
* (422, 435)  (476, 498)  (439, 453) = 2.8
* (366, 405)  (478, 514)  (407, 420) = -2.6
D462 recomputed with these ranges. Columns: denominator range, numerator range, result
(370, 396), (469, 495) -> 1.15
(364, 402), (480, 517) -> 1.06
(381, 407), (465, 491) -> 1.11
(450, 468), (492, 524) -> 0.98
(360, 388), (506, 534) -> 0.92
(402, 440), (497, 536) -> 0.74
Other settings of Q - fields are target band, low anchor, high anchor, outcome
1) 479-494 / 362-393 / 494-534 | -3.05 min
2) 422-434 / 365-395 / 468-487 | -3.95 min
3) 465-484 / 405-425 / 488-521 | 0.10 min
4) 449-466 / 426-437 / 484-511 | 3.12 min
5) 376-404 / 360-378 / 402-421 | 2.57 min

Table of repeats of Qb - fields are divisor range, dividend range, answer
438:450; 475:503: 1.05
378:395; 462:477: 1.07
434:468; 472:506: 1.05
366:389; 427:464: 1.16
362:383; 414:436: 1.34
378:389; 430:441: 1.37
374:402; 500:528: 0.94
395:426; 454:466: 0.85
